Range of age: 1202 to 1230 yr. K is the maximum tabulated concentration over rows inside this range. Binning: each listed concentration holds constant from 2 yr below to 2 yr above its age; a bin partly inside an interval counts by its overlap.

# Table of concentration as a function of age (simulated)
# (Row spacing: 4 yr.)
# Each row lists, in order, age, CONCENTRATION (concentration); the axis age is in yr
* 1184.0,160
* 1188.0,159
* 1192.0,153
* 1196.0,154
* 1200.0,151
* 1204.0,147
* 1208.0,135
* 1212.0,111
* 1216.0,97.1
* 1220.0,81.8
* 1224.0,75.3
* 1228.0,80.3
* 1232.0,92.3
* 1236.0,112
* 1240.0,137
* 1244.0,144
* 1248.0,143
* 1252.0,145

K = 147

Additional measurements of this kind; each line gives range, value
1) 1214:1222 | 97.1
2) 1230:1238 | 112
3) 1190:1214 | 154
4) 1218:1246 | 144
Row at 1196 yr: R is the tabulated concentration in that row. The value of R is 154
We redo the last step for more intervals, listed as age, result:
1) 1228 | 80.3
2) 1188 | 159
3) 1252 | 145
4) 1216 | 97.1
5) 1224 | 75.3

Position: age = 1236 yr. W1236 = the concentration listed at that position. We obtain 112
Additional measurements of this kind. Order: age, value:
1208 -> 135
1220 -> 81.8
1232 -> 92.3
